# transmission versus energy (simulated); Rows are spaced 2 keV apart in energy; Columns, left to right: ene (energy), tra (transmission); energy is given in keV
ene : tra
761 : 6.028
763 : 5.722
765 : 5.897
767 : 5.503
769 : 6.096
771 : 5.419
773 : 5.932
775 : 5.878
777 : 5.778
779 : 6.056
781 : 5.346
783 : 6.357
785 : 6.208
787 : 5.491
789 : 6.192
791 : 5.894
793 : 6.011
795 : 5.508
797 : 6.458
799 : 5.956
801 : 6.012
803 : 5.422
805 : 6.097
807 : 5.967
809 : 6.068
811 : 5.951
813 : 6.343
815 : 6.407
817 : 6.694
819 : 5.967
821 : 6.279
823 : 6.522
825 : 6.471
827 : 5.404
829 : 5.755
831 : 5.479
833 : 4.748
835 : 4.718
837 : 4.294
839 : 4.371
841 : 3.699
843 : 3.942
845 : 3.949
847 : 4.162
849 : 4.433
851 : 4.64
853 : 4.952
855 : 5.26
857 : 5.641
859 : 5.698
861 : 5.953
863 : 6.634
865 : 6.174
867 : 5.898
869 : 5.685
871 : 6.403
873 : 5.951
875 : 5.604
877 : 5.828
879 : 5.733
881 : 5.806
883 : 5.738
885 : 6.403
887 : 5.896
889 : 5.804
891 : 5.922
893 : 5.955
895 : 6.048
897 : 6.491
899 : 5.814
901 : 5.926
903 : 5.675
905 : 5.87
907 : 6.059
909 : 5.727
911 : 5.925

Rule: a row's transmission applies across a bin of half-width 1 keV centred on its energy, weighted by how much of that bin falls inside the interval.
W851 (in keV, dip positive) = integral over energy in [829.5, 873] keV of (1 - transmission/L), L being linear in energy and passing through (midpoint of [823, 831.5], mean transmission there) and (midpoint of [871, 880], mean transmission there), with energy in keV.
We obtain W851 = 5.6 keV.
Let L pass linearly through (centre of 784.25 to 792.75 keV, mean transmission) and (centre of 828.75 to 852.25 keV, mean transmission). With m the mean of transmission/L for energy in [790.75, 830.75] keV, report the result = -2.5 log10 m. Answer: -0.14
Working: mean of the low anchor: 5.94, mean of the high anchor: 4.48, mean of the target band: 6.05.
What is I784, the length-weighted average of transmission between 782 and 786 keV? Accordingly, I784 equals 6.28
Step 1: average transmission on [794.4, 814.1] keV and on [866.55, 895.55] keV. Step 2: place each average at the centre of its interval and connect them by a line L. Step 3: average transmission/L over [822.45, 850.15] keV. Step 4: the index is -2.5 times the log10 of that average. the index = 0.23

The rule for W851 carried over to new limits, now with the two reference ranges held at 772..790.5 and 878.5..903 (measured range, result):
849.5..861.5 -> 1.3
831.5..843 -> 3.0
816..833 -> -0.2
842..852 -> 2.9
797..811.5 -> -0.1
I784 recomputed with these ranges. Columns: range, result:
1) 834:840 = 4.46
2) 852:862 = 5.5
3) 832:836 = 4.73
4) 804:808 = 6.03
